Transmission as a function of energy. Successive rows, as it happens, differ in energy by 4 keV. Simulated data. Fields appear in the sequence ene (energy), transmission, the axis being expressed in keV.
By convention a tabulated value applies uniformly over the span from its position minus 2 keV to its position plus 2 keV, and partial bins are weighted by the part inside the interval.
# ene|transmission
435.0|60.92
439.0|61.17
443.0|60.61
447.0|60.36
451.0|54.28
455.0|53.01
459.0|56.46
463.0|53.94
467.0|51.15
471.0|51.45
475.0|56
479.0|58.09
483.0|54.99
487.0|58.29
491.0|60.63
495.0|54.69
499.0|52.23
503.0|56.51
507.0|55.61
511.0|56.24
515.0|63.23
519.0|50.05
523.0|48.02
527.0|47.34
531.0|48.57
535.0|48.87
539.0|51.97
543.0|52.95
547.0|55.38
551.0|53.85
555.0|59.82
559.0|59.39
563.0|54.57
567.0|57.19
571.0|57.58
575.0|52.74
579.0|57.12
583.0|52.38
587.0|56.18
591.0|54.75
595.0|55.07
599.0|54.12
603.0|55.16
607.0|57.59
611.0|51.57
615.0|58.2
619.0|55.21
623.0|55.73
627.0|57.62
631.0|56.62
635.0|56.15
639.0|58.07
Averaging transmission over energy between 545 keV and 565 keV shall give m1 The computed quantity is 56.6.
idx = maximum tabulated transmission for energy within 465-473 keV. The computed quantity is 51.45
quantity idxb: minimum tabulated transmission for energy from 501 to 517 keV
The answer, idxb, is 55.61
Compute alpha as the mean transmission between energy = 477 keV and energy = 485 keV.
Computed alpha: 56.5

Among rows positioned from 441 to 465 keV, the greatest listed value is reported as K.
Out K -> 60.61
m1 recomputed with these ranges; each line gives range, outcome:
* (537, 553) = 53.5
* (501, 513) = 56.1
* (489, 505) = 56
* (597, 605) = 54.6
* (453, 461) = 54.7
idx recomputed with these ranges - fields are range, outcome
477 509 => 60.63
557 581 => 59.39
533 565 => 59.82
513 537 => 63.23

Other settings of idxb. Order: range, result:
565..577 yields 52.74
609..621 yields 51.57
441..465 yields 53.01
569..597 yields 52.38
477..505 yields 52.23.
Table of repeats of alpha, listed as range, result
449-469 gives 53.8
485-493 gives 59.5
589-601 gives 54.6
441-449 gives 60.5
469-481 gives 55.2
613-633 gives 56.7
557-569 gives 57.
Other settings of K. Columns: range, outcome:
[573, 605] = 57.12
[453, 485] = 58.09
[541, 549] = 55.38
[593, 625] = 58.2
